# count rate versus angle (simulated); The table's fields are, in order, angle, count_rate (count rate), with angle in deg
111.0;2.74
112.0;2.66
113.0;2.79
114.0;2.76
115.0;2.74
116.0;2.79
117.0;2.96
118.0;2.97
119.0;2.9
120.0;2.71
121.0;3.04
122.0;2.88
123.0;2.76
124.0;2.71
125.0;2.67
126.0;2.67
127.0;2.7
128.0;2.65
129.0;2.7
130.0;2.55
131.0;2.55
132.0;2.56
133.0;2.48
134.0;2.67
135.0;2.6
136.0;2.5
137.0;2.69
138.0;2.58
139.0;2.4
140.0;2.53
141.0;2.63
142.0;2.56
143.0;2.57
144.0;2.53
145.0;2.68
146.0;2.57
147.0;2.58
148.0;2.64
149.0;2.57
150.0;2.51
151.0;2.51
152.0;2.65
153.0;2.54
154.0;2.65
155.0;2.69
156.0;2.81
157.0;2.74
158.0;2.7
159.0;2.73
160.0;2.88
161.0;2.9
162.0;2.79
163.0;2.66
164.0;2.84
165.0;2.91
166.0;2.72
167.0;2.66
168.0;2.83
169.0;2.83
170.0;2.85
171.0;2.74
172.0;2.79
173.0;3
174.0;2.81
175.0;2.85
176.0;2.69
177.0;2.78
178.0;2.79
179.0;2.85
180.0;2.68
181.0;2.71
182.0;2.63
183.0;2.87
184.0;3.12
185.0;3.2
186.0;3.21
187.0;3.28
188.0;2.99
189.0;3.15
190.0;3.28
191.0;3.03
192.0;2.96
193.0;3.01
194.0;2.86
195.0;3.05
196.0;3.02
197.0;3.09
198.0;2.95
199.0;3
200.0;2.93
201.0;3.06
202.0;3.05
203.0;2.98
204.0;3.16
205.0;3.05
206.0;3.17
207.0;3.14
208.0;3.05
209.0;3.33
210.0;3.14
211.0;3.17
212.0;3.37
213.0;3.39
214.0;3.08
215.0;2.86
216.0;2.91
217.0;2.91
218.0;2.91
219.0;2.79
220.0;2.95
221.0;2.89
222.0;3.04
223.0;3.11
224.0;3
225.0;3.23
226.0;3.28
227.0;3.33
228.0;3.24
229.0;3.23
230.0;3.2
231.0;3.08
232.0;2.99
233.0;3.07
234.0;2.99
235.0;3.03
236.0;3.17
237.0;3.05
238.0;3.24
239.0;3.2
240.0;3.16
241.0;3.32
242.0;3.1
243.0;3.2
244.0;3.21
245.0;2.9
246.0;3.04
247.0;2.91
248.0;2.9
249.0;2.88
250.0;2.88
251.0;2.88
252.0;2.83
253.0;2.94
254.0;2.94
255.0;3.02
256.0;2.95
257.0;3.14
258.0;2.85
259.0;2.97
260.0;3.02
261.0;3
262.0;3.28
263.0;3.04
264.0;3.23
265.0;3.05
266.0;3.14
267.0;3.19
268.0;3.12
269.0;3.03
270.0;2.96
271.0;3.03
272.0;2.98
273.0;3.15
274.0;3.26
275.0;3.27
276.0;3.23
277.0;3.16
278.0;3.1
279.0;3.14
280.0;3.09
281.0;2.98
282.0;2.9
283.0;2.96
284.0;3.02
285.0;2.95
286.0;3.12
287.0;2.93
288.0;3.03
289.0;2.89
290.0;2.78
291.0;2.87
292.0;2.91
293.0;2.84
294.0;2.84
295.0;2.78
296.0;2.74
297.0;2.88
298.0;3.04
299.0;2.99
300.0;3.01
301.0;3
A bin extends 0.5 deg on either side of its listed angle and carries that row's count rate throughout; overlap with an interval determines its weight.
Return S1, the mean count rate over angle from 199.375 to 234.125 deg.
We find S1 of 3.09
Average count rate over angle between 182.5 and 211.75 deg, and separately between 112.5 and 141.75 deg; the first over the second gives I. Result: 1.14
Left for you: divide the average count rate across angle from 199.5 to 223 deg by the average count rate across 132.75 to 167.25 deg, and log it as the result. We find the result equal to 1.2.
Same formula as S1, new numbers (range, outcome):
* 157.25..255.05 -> 2.99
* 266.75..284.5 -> 3.09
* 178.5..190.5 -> 3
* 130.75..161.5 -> 2.62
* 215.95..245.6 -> 3.09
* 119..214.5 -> 2.83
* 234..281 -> 3.07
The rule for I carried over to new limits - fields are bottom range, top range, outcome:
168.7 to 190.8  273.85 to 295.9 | 1.03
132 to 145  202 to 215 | 1.23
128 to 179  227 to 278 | 1.15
